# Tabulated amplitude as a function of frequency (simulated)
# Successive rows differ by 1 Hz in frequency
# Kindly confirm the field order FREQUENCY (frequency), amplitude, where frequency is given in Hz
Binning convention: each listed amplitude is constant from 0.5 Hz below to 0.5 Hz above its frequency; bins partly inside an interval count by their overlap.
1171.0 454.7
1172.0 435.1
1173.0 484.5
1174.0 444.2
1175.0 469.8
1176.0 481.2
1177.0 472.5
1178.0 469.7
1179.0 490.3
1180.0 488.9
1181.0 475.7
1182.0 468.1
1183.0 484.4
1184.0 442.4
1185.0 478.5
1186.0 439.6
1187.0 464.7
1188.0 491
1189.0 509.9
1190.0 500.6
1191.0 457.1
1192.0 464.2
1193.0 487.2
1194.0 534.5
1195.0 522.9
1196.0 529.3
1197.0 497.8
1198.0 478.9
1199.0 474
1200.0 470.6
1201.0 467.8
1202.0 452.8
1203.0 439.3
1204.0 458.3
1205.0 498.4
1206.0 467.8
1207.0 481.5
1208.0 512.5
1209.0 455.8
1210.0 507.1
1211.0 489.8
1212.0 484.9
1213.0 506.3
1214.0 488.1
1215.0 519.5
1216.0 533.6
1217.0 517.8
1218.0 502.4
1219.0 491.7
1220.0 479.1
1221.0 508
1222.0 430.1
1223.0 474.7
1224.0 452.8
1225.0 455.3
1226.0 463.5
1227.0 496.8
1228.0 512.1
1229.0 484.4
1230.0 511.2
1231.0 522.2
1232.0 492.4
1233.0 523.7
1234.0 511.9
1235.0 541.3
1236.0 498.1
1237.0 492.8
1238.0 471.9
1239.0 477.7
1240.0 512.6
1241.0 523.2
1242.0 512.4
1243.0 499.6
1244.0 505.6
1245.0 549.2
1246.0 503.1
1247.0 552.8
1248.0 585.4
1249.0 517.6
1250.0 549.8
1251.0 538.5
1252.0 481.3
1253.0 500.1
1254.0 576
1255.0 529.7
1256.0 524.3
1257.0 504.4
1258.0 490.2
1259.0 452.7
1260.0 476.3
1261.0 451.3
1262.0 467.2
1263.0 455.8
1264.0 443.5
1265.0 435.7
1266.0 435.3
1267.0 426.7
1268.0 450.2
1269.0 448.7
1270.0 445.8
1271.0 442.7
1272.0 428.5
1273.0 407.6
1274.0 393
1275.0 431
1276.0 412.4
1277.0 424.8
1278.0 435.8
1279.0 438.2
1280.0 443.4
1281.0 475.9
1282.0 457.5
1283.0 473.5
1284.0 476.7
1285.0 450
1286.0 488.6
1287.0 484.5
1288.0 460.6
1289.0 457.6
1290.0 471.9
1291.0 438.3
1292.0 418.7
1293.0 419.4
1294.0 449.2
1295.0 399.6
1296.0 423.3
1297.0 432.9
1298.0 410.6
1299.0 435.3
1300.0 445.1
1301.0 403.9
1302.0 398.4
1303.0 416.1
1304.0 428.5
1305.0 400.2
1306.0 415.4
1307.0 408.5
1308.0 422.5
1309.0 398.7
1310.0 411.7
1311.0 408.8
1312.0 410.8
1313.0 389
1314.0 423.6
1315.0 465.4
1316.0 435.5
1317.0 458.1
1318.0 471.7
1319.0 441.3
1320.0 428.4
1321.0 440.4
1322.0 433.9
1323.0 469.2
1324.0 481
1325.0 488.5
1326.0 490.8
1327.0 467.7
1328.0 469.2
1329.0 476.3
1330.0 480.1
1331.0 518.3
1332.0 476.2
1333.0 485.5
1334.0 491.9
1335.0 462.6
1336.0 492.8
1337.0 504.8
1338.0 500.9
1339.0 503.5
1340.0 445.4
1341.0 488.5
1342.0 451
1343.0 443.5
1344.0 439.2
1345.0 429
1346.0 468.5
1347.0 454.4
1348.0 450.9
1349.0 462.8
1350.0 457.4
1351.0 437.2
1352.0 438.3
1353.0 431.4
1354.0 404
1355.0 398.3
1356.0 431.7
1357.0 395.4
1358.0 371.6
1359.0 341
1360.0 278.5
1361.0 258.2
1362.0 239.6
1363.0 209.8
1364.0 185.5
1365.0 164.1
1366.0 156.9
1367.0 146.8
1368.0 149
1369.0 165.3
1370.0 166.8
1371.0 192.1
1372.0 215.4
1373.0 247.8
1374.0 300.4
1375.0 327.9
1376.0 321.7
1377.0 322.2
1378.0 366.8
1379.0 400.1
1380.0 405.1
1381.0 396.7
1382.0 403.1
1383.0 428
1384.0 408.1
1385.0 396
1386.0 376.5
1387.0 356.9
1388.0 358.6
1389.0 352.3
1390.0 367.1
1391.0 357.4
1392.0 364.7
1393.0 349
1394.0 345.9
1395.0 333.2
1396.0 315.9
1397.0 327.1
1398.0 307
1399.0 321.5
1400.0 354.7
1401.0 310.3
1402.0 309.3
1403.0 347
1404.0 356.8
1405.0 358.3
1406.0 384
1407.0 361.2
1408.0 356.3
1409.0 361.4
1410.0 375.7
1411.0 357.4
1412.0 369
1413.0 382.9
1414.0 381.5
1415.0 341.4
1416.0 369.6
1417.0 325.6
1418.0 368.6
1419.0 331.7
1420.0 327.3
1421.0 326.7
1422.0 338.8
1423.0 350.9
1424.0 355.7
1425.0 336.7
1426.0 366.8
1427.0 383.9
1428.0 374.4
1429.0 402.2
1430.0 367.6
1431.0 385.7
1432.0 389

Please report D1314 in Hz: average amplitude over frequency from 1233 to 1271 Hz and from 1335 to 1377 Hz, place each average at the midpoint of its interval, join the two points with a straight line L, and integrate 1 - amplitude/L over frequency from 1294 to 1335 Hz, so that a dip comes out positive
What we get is -3.5 Hz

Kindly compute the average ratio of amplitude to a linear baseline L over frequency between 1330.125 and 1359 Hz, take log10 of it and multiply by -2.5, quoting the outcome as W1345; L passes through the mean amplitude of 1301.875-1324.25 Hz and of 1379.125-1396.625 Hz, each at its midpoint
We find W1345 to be -0.12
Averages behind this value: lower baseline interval 428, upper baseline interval 372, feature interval 453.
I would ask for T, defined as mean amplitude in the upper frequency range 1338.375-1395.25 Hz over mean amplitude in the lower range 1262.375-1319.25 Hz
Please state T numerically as 0.8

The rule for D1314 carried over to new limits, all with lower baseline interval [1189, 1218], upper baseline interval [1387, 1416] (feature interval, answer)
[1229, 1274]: -3.4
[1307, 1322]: -0.6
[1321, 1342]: -4.2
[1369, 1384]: 2.0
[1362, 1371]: 4.8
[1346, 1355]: -1.3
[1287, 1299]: -0.3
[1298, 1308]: 0.1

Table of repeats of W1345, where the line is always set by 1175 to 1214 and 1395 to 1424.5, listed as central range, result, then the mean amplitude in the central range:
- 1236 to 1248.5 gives -0.142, 515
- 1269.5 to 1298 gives -0.040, 442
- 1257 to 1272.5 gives -0.034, 452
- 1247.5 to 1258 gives -0.187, 529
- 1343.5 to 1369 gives 0.125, 340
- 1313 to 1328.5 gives -0.134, 455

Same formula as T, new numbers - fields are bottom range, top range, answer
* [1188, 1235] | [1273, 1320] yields 0.88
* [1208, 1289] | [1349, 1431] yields 0.70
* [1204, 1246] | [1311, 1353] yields 0.93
